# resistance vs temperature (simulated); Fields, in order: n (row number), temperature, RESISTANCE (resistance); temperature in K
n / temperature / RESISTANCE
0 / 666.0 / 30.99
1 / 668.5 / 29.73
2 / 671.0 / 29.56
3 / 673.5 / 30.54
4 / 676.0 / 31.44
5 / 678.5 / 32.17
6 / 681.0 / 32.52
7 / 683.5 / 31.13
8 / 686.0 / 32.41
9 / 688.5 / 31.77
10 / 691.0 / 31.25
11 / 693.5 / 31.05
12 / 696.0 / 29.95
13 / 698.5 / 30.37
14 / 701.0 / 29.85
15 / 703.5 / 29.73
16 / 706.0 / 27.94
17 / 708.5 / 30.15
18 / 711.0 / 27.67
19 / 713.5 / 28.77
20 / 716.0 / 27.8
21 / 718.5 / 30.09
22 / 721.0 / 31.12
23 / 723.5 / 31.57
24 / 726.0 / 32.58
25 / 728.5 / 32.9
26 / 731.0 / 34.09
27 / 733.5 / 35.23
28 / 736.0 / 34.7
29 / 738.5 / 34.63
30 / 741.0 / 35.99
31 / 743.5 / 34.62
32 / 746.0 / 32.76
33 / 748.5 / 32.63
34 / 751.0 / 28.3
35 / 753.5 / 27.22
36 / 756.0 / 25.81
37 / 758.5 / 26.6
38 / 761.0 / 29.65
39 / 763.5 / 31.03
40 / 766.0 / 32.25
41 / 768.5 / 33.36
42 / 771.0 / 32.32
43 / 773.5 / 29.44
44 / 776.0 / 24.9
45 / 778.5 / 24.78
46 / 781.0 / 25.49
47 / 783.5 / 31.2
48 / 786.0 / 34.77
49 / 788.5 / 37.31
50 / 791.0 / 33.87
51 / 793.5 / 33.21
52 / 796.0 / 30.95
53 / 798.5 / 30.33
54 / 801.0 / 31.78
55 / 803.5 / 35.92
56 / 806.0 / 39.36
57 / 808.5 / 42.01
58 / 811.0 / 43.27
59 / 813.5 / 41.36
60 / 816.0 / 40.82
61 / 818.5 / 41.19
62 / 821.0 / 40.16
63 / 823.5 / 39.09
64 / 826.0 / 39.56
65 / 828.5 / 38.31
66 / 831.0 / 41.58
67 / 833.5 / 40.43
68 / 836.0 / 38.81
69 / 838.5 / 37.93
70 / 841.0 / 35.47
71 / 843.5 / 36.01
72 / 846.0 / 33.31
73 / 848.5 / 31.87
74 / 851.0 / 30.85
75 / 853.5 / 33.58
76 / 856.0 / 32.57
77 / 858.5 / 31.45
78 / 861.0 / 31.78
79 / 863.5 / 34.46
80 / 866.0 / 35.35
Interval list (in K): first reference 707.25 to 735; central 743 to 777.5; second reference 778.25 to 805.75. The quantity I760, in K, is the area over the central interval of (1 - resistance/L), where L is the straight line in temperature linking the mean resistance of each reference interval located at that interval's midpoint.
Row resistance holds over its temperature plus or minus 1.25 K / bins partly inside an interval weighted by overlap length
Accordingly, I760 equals 2.01 K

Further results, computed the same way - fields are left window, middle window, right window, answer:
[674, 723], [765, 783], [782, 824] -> 3.1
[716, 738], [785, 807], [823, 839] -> 1.8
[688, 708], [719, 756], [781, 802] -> -1.5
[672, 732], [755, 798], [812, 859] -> 4.9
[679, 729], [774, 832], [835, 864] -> -4.8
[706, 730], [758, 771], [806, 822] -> 1.7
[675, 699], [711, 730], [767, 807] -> 0.6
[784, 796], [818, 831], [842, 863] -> -2.5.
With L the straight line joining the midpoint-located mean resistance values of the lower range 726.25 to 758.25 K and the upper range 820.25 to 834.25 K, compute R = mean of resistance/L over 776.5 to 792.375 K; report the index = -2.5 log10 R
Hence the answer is 0.17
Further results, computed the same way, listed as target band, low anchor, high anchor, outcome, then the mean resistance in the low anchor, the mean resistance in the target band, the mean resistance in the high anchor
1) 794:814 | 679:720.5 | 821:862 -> -0.065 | 30.2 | 36.6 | 35.9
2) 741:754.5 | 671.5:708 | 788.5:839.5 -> 0.083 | 30.8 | 31.6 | 38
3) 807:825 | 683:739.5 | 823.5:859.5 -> -0.173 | 31.1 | 41.1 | 36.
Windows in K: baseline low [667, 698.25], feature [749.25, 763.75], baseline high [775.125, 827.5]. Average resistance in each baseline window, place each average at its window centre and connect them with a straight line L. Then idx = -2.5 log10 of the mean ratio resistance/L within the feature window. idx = 0.20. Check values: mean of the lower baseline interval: 31.1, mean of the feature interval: 28.1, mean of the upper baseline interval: 35.4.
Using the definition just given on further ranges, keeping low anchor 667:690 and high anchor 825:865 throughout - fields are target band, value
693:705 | 0.06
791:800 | 0.08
